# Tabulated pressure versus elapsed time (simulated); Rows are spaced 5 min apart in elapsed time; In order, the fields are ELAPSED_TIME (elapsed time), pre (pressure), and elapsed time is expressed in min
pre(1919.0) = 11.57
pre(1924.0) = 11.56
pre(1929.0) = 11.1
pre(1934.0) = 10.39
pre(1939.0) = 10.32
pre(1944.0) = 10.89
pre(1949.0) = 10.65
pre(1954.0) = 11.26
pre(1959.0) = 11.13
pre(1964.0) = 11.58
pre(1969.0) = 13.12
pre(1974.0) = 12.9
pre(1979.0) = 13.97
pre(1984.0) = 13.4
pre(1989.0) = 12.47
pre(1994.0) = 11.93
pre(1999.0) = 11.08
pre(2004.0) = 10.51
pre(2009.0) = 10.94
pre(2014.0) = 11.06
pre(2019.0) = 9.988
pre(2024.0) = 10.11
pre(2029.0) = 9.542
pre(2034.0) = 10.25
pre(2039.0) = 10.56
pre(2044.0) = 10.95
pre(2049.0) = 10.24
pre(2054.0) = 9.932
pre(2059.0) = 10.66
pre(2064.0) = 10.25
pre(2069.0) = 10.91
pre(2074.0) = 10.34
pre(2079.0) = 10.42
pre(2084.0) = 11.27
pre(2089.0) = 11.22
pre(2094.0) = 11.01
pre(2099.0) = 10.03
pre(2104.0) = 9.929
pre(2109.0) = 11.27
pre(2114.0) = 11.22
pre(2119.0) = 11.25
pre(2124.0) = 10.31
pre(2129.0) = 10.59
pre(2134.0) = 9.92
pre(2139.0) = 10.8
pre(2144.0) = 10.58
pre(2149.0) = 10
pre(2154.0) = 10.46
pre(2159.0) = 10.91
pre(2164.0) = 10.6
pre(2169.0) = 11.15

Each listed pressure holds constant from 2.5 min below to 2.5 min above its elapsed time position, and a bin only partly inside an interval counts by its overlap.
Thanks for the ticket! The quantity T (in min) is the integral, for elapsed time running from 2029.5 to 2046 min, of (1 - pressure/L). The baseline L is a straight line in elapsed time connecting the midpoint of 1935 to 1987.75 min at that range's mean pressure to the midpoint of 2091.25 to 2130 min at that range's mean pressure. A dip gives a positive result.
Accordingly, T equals 1.2 min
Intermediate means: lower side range 11.9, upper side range 10.7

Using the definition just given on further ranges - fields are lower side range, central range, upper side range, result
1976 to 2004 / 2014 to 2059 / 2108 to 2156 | 5.9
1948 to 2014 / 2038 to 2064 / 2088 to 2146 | 1.9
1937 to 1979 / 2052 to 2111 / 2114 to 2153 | 1.4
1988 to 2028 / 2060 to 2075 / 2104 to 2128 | 0.5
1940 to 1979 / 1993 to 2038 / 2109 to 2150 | 3.3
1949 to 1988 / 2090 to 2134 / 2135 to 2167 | 1.0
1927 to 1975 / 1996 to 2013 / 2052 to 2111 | 0.2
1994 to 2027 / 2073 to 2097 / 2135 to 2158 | -0.7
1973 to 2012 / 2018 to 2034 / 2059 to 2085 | 2.2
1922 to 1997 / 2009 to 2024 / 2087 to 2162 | 1.1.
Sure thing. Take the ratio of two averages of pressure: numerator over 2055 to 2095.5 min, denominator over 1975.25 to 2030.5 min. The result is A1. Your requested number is 0.94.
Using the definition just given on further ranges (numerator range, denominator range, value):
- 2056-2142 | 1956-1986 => 0.84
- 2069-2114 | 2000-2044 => 1.03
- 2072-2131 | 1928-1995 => 0.91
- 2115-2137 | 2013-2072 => 1.02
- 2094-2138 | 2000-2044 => 1.02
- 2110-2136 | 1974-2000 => 0.84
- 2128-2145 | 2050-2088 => 0.99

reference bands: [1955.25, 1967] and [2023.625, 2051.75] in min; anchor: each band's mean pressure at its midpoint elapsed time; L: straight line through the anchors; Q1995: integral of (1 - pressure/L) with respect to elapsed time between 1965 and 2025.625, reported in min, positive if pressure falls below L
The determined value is -4.9 min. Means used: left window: 11.4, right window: 10.3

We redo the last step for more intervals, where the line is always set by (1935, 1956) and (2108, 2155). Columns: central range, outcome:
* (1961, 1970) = -1.2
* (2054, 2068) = 0.3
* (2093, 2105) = 0.4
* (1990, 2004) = -0.9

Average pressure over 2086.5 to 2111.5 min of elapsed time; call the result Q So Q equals 10.7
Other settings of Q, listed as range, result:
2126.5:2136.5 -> 10.3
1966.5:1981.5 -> 13.3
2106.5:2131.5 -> 10.9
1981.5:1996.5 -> 12.6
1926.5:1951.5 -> 10.7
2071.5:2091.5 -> 10.8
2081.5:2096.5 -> 11.2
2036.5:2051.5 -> 10.6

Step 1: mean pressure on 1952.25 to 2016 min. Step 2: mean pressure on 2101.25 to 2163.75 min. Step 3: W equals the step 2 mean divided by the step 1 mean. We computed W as 0.89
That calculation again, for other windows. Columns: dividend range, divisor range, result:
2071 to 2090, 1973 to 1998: 0.84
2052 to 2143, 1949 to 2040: 0.93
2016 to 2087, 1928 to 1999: 0.88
